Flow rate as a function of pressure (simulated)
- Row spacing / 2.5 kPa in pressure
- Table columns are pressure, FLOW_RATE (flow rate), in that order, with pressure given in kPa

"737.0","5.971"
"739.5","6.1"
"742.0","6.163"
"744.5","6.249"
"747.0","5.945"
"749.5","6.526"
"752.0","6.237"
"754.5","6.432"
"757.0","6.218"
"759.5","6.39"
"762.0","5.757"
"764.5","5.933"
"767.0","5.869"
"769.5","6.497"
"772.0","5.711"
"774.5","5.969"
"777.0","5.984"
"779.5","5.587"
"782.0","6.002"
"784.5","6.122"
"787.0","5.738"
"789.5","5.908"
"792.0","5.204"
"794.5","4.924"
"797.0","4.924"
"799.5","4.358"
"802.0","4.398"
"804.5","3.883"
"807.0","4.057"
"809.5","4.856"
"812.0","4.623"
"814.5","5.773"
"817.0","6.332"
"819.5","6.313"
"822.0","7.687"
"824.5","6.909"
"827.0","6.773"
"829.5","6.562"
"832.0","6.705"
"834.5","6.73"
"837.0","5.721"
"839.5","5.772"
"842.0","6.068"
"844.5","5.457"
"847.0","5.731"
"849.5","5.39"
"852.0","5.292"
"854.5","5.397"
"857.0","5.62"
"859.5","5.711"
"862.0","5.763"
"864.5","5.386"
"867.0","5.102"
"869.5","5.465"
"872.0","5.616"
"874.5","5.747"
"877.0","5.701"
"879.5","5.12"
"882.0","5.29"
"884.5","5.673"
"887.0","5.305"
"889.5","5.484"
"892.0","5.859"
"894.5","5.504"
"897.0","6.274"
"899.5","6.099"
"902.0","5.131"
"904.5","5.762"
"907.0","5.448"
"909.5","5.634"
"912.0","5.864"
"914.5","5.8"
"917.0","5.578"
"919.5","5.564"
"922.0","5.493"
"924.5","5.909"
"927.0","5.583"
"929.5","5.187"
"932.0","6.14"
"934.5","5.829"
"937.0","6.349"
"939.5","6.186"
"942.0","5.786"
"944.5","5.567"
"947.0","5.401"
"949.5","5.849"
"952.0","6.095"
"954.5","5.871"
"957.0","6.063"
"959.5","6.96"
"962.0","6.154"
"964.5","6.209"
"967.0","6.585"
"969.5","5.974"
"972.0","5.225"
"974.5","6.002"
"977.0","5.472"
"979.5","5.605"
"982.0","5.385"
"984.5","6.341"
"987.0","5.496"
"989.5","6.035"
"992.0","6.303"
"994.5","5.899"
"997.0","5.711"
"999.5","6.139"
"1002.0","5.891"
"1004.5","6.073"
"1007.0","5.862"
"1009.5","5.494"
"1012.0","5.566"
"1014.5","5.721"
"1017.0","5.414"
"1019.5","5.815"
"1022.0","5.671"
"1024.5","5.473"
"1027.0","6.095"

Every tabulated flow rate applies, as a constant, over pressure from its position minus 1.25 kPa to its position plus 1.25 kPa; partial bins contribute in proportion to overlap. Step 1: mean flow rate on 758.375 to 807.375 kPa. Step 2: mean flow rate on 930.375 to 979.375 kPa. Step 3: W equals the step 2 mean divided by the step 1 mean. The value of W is 1.09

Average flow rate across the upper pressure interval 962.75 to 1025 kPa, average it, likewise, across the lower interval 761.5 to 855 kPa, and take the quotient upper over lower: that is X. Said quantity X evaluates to 1.02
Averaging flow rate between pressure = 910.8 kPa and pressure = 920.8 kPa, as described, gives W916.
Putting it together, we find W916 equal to 5.7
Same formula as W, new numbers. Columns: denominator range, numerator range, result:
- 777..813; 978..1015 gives 1.15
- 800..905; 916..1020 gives 1.03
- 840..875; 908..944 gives 1.04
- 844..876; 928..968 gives 1.09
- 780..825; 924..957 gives 1.08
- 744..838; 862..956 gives 0.97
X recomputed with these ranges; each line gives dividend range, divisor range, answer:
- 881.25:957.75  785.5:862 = 1.02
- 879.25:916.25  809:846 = 0.91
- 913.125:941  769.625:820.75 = 1.08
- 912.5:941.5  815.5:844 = 0.89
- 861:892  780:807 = 1.07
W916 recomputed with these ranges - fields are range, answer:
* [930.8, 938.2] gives 6.1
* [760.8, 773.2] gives 5.96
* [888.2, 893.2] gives 5.67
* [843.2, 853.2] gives 5.47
